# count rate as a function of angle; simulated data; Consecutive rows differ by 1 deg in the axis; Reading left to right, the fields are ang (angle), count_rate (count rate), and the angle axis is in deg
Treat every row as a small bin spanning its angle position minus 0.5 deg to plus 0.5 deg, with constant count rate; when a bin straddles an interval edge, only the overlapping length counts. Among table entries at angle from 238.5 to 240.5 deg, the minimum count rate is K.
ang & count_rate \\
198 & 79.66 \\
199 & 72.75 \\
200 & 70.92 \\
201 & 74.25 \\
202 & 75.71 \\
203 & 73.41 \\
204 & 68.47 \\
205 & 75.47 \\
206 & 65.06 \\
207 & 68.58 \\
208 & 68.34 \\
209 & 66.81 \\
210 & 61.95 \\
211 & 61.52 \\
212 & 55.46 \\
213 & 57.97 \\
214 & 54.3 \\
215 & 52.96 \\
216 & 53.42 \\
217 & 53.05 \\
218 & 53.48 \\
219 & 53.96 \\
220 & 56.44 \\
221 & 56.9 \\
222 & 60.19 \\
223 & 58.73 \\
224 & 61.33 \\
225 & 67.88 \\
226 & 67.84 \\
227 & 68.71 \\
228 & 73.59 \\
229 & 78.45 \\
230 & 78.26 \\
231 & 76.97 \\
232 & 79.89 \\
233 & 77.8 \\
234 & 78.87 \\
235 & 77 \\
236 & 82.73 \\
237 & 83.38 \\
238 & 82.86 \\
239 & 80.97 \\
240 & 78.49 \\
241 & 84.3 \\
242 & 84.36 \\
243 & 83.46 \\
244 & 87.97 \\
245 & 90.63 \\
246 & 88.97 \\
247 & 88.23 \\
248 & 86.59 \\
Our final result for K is 78.49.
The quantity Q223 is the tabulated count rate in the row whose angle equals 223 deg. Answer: 58.73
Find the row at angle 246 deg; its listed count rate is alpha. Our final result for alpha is 88.97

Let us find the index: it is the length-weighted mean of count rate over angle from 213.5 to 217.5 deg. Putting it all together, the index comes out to 53.4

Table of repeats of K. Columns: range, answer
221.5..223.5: 58.73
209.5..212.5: 55.46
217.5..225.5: 53.48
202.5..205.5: 68.47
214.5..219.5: 52.96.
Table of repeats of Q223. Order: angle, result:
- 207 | 68.58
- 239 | 80.97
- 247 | 88.23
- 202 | 75.71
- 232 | 79.89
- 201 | 74.25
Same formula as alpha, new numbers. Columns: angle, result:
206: 65.06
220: 56.44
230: 78.26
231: 76.97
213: 57.97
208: 68.34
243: 83.46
